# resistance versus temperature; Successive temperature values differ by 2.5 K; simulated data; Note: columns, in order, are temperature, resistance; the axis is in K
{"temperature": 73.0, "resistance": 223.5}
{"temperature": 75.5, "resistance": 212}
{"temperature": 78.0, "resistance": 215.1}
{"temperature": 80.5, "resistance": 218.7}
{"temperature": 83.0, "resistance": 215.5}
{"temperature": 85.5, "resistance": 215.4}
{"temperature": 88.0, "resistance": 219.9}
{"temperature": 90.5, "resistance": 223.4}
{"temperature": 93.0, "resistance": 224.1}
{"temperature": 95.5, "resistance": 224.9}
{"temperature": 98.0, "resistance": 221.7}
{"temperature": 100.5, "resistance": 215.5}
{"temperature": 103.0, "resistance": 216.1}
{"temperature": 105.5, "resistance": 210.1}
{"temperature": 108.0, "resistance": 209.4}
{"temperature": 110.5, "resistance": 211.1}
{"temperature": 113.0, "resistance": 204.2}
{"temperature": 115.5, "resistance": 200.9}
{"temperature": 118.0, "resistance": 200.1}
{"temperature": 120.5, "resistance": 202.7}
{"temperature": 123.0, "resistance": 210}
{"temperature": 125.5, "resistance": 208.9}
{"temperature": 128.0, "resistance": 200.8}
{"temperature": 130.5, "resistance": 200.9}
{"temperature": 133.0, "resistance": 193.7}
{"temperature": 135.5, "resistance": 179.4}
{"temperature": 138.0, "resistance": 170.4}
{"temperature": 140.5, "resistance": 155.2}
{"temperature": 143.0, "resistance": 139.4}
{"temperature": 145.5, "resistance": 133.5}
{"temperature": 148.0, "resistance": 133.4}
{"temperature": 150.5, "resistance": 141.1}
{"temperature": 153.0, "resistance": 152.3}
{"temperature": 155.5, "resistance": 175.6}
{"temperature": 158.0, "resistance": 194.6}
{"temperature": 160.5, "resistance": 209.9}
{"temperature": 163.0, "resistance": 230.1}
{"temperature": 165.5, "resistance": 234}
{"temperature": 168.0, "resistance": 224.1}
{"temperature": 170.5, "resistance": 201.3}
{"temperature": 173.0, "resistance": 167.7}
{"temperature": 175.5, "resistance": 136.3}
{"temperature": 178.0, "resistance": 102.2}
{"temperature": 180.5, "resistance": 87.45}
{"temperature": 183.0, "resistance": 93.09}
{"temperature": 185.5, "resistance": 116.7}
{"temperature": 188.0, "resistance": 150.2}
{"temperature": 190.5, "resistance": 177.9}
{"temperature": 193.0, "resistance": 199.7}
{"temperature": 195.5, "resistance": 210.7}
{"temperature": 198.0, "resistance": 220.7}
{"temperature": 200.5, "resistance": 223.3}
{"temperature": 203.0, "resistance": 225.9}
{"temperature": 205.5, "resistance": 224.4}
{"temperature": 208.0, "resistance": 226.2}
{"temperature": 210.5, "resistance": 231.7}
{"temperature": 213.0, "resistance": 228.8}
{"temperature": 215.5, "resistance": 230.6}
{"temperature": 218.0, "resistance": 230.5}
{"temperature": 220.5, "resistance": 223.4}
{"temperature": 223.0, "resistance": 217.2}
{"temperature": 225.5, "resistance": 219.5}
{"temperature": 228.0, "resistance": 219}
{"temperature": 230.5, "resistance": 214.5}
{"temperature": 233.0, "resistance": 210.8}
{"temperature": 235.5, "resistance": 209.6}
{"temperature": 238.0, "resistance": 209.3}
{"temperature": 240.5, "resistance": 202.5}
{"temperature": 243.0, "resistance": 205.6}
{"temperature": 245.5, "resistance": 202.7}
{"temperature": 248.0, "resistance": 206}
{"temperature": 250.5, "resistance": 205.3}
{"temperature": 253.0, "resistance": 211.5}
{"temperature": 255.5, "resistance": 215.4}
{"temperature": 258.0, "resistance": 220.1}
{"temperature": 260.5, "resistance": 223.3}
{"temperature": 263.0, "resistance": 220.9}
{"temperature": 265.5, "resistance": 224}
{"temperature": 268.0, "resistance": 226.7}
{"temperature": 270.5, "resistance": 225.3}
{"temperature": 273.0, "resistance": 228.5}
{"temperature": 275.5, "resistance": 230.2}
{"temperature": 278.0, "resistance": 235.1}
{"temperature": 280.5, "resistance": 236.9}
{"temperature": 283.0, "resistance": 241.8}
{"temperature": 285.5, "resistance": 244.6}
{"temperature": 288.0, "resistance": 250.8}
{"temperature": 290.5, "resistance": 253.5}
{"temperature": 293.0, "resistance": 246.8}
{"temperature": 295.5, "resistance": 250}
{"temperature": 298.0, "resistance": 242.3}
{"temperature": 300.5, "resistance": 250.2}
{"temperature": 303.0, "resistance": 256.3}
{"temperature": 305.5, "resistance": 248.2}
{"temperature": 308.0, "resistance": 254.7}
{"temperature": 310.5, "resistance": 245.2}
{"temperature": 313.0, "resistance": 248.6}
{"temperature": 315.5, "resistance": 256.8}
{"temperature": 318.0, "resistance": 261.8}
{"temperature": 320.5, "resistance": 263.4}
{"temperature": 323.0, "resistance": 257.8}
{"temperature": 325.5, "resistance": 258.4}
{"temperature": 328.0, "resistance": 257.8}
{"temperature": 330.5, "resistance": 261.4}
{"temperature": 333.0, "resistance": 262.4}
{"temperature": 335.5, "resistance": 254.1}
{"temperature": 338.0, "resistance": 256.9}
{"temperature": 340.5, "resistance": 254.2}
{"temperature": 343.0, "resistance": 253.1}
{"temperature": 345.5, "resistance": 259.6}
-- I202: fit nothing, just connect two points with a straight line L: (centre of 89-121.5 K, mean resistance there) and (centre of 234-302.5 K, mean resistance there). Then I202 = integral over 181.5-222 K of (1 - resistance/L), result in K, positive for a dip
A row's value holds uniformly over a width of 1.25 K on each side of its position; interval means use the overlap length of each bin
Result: 3.9 K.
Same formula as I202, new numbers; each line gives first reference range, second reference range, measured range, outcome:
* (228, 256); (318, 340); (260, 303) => -1.16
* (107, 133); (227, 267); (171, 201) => 7.49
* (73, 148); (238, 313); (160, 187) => 6.31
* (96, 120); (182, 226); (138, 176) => 5.64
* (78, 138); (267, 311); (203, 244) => 1.99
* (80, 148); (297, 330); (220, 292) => 5.03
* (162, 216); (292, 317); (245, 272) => 0.99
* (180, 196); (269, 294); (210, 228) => -4.79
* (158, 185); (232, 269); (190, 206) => -2.56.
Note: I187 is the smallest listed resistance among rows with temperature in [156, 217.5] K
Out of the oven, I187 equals 87.45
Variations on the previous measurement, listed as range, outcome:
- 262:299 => 220.9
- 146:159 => 133.4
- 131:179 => 102.2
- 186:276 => 150.2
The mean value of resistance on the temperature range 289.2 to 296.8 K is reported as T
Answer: 250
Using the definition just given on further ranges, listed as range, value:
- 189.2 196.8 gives 196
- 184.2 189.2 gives 133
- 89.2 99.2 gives 224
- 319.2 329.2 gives 259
